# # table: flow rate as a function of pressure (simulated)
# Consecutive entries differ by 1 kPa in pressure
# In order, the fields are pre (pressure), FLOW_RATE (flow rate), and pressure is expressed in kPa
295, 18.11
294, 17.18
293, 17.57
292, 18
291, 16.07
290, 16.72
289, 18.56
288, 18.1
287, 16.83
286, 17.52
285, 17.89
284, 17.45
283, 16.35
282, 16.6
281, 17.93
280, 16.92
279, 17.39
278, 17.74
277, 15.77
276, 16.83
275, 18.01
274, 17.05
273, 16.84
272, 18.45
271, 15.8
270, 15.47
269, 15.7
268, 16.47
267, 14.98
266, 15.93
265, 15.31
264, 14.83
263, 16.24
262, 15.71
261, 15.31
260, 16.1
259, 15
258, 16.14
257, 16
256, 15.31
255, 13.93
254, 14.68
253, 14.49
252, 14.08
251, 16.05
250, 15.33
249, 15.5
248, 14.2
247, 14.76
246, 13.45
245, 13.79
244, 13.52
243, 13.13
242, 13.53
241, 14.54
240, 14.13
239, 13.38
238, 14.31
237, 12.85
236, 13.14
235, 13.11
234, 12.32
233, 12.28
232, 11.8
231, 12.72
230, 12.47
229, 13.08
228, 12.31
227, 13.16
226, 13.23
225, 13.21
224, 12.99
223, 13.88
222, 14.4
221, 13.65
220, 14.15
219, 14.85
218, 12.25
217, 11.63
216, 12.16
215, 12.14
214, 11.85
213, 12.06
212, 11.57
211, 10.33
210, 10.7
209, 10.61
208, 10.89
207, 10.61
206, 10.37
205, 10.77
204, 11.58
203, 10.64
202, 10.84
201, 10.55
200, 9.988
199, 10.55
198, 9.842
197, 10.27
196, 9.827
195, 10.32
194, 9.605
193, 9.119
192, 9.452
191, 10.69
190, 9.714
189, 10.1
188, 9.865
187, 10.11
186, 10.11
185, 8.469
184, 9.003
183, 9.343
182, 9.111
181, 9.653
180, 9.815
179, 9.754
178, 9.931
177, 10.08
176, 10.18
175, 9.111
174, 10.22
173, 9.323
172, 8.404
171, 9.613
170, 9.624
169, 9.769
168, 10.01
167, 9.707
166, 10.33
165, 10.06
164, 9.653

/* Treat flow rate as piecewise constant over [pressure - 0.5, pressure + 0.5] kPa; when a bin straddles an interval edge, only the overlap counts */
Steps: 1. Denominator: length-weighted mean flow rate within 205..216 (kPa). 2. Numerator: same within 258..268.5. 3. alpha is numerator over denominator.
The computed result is 1.40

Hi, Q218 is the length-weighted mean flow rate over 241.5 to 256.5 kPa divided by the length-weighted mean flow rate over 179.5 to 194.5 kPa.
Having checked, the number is 1.50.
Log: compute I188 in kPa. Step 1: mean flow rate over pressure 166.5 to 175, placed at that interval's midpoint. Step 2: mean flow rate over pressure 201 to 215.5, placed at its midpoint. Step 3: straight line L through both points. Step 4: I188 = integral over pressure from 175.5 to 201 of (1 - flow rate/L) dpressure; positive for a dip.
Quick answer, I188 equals 1.1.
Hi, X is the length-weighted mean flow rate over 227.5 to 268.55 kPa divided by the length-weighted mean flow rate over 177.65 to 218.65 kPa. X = 1.4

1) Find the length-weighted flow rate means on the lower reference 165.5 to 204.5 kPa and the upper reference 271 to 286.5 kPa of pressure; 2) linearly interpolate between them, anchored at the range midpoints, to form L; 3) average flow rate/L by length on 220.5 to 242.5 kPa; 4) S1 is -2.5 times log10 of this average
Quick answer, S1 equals 0.02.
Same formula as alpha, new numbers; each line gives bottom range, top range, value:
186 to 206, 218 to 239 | 1.29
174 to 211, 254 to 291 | 1.64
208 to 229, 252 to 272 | 1.24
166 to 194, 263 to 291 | 1.74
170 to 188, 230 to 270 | 1.51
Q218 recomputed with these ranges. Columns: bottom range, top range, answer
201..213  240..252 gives 1.32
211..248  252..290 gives 1.25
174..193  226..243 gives 1.35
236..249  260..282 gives 1.19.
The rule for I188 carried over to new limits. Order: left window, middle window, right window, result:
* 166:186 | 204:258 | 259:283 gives 1.53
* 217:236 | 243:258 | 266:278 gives 0.24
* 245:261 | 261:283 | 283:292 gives -0.20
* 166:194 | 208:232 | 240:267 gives -0.06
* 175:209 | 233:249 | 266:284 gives 0.41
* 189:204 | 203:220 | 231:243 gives -0.42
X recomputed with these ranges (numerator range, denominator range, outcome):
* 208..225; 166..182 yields 1.28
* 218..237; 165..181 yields 1.35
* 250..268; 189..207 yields 1.50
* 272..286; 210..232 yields 1.35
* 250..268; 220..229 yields 1.15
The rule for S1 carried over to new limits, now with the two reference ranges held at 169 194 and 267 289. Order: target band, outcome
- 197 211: 0.074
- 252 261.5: 0.015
